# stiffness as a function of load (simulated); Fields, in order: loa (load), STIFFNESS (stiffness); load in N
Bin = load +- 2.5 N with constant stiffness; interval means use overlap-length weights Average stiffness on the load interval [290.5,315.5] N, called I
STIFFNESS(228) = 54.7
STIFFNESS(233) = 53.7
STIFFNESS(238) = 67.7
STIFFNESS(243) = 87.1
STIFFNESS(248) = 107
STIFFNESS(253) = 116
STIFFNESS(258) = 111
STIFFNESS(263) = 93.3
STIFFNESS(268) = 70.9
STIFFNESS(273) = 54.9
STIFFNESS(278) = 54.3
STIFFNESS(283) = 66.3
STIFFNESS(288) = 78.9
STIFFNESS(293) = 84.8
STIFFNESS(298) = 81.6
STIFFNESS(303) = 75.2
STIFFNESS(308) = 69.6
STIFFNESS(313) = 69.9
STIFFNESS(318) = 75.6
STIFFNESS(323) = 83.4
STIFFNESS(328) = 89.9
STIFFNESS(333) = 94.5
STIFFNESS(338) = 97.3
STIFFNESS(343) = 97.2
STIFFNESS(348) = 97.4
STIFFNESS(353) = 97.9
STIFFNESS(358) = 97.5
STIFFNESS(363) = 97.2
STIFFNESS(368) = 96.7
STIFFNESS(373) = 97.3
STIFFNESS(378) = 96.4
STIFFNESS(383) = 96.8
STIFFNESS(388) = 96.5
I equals 76.2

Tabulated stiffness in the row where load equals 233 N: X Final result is 53.7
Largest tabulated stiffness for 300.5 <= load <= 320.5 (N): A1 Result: 75.6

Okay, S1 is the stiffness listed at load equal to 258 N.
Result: 111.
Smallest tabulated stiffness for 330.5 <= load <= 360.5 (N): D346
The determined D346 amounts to 94.5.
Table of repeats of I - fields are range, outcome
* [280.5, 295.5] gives 76.7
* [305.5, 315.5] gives 69.8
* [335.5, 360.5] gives 97.5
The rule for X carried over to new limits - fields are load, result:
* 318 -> 75.6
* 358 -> 97.5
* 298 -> 81.6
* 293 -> 84.8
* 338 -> 97.3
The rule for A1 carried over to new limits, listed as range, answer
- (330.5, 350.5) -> 97.4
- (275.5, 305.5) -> 84.8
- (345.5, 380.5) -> 97.9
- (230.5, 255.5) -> 116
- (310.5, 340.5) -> 97.3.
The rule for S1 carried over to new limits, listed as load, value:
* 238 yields 67.7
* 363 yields 97.2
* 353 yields 97.9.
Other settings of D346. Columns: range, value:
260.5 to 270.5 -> 70.9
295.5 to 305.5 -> 75.2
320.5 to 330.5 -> 83.4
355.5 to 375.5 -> 96.7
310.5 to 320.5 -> 69.9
